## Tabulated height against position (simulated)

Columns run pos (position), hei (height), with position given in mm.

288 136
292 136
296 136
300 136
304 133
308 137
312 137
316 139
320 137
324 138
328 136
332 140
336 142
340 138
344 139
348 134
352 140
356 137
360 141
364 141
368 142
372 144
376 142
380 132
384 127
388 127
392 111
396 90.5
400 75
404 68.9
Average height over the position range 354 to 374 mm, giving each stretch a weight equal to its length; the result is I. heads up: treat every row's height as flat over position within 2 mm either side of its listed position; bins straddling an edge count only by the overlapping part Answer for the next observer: 141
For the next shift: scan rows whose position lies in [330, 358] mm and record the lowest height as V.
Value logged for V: 134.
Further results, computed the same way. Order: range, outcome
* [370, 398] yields 90.5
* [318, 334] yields 136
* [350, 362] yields 137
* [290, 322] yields 133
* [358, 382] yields 132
